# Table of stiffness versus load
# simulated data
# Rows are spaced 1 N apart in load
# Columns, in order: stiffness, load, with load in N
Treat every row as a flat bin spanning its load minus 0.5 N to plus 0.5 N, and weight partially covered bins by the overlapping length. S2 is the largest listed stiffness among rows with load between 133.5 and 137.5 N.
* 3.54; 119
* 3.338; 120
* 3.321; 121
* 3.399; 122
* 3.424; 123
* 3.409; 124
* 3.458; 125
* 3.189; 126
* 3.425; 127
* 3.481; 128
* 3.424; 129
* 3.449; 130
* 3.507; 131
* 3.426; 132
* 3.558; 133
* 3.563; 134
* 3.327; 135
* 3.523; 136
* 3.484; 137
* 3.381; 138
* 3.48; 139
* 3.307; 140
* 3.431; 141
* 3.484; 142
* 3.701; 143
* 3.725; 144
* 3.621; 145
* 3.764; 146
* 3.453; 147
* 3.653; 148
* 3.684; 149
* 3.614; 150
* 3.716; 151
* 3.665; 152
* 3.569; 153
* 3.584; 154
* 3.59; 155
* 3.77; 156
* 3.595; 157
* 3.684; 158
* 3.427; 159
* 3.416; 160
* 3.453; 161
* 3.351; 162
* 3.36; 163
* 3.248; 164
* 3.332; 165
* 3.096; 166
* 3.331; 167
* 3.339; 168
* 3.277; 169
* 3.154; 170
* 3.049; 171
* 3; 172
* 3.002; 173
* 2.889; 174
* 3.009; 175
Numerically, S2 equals 3.563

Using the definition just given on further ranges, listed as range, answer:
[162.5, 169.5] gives 3.36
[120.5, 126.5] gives 3.458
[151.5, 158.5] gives 3.77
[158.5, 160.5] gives 3.427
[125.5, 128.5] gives 3.481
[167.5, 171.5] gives 3.339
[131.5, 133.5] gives 3.558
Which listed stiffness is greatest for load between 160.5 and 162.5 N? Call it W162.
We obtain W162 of 3.453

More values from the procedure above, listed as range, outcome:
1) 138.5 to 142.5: 3.484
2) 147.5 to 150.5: 3.684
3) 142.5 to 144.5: 3.725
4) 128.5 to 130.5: 3.449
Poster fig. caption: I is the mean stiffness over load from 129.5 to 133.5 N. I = 3.48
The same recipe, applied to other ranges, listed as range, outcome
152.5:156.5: 3.63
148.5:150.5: 3.65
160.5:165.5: 3.35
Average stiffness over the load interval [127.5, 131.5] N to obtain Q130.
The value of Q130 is 3.47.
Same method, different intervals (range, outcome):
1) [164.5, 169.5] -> 3.27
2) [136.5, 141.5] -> 3.42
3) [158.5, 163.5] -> 3.4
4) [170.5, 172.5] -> 3.02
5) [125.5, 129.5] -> 3.38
